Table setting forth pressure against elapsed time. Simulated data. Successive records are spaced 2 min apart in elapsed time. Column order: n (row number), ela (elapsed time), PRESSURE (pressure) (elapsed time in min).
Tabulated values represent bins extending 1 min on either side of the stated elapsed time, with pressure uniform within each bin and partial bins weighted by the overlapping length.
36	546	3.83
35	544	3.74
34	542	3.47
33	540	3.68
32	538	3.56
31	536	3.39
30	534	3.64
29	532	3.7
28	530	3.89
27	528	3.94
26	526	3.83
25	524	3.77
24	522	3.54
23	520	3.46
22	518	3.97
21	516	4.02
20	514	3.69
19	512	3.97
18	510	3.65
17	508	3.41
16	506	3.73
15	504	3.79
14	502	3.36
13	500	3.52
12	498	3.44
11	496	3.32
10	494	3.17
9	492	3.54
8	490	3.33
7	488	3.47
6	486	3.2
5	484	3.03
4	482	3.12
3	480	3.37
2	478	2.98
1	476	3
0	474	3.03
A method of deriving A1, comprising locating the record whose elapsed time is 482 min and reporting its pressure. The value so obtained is 3.12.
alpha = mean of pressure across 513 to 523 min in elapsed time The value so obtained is 3.74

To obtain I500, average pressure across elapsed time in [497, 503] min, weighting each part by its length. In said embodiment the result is 3.44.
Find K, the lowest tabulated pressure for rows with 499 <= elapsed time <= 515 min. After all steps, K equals 3.36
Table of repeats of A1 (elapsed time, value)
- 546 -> 3.83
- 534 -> 3.64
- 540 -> 3.68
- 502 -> 3.36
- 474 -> 3.03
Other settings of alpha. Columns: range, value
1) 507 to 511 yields 3.53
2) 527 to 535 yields 3.79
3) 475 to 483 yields 3.12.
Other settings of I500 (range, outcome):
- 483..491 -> 3.26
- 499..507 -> 3.6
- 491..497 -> 3.34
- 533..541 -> 3.57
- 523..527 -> 3.8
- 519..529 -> 3.71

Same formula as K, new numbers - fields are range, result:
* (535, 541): 3.39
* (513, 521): 3.46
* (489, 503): 3.17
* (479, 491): 3.03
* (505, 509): 3.41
